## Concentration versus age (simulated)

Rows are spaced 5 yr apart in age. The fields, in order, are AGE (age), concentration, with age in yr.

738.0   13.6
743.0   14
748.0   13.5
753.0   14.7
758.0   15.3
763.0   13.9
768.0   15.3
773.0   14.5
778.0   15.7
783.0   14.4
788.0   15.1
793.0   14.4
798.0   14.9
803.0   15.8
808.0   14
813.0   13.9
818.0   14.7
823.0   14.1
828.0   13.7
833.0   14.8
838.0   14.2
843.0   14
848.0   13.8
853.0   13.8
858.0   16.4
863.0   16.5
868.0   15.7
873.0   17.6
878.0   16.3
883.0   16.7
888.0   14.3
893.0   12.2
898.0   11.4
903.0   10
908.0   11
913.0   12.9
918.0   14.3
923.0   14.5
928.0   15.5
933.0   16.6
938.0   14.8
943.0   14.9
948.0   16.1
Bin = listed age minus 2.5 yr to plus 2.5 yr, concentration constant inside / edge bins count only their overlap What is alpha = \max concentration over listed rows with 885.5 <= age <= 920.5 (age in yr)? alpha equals 14.3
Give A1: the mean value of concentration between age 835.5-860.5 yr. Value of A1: 14.4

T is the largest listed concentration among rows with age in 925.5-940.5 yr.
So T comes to 16.6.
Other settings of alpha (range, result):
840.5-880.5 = 17.6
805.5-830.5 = 14.7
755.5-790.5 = 15.7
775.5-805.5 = 15.8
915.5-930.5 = 15.5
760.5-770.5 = 15.3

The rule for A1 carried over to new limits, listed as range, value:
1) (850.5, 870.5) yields 15.6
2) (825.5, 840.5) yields 14.2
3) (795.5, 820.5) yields 14.7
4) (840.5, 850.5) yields 13.9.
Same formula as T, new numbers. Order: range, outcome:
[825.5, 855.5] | 14.8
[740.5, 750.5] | 14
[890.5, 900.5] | 12.2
